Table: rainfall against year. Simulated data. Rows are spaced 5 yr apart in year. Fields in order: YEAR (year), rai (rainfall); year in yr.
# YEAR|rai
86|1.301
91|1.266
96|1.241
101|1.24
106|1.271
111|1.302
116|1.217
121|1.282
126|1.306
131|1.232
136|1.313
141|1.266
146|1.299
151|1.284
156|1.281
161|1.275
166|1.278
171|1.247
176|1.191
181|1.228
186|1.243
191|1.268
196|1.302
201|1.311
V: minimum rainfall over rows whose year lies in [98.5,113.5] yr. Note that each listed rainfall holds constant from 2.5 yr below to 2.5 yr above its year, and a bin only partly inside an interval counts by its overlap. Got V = 1.24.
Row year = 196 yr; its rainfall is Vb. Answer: 1.302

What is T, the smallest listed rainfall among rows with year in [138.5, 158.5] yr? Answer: 1.266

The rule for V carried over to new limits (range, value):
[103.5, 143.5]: 1.217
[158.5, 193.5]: 1.191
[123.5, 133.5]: 1.232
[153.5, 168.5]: 1.275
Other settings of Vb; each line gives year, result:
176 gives 1.191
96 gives 1.241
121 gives 1.282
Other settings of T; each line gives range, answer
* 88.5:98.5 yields 1.241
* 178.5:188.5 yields 1.228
